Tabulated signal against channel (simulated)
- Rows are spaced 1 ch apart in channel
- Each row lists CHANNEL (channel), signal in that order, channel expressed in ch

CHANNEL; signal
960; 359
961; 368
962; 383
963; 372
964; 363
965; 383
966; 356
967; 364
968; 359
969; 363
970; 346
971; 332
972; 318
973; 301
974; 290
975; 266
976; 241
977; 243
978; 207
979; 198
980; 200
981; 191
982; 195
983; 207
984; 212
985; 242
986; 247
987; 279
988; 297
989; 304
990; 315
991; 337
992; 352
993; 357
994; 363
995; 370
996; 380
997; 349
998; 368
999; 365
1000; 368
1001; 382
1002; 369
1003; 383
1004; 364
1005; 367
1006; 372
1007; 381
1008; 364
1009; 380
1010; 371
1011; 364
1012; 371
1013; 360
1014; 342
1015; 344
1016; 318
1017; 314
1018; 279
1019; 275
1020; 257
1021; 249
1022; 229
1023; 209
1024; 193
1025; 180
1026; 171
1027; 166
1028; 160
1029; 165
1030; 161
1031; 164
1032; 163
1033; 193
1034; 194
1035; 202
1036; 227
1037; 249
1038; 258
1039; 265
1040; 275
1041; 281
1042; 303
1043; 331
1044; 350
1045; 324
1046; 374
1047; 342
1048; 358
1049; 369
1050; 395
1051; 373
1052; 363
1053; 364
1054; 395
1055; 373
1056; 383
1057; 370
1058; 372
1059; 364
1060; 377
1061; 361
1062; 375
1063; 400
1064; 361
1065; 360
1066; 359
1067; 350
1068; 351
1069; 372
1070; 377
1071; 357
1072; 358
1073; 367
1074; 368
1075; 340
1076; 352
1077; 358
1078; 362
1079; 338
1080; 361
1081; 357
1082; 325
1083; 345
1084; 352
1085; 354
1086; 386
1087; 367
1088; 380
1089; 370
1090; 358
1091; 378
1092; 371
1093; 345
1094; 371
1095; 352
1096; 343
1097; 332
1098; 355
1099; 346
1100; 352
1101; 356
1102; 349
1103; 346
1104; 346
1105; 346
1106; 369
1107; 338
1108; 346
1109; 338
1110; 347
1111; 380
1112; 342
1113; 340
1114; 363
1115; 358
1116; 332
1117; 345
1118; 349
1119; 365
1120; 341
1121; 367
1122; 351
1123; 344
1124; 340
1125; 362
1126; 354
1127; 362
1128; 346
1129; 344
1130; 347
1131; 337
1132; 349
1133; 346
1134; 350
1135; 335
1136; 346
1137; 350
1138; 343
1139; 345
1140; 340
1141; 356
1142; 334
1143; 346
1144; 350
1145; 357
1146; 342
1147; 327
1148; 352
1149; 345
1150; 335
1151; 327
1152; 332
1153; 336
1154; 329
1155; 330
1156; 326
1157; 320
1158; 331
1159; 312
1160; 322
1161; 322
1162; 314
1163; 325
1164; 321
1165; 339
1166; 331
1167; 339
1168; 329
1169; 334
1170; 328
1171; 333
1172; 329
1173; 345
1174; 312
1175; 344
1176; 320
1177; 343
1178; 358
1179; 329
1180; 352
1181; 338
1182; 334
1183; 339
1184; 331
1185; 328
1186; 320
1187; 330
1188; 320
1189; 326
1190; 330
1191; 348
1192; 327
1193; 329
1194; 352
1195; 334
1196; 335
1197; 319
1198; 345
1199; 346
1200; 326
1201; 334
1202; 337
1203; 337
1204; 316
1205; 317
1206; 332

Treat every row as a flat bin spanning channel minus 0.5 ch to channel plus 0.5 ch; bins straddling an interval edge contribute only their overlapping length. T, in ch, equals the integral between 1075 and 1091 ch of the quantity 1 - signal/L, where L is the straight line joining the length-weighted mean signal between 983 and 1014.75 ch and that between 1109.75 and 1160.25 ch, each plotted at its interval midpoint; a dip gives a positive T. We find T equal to -0.7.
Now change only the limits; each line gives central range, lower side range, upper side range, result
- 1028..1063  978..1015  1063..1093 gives 4.1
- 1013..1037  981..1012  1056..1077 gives 8.2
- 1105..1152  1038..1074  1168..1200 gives -0.6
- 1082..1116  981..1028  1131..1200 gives -3.2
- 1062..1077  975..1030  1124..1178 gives -2.4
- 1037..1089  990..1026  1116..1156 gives -2.6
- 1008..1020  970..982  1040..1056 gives -1.2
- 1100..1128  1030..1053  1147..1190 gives -3.4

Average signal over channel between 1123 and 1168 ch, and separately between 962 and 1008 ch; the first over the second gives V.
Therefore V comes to 1.07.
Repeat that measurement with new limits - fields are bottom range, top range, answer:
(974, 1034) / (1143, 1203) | 1.17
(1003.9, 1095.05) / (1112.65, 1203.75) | 1.05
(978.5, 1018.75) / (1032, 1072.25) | 1.03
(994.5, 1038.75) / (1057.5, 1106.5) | 1.25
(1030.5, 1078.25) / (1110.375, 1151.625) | 1.05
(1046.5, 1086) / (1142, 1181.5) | 0.92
